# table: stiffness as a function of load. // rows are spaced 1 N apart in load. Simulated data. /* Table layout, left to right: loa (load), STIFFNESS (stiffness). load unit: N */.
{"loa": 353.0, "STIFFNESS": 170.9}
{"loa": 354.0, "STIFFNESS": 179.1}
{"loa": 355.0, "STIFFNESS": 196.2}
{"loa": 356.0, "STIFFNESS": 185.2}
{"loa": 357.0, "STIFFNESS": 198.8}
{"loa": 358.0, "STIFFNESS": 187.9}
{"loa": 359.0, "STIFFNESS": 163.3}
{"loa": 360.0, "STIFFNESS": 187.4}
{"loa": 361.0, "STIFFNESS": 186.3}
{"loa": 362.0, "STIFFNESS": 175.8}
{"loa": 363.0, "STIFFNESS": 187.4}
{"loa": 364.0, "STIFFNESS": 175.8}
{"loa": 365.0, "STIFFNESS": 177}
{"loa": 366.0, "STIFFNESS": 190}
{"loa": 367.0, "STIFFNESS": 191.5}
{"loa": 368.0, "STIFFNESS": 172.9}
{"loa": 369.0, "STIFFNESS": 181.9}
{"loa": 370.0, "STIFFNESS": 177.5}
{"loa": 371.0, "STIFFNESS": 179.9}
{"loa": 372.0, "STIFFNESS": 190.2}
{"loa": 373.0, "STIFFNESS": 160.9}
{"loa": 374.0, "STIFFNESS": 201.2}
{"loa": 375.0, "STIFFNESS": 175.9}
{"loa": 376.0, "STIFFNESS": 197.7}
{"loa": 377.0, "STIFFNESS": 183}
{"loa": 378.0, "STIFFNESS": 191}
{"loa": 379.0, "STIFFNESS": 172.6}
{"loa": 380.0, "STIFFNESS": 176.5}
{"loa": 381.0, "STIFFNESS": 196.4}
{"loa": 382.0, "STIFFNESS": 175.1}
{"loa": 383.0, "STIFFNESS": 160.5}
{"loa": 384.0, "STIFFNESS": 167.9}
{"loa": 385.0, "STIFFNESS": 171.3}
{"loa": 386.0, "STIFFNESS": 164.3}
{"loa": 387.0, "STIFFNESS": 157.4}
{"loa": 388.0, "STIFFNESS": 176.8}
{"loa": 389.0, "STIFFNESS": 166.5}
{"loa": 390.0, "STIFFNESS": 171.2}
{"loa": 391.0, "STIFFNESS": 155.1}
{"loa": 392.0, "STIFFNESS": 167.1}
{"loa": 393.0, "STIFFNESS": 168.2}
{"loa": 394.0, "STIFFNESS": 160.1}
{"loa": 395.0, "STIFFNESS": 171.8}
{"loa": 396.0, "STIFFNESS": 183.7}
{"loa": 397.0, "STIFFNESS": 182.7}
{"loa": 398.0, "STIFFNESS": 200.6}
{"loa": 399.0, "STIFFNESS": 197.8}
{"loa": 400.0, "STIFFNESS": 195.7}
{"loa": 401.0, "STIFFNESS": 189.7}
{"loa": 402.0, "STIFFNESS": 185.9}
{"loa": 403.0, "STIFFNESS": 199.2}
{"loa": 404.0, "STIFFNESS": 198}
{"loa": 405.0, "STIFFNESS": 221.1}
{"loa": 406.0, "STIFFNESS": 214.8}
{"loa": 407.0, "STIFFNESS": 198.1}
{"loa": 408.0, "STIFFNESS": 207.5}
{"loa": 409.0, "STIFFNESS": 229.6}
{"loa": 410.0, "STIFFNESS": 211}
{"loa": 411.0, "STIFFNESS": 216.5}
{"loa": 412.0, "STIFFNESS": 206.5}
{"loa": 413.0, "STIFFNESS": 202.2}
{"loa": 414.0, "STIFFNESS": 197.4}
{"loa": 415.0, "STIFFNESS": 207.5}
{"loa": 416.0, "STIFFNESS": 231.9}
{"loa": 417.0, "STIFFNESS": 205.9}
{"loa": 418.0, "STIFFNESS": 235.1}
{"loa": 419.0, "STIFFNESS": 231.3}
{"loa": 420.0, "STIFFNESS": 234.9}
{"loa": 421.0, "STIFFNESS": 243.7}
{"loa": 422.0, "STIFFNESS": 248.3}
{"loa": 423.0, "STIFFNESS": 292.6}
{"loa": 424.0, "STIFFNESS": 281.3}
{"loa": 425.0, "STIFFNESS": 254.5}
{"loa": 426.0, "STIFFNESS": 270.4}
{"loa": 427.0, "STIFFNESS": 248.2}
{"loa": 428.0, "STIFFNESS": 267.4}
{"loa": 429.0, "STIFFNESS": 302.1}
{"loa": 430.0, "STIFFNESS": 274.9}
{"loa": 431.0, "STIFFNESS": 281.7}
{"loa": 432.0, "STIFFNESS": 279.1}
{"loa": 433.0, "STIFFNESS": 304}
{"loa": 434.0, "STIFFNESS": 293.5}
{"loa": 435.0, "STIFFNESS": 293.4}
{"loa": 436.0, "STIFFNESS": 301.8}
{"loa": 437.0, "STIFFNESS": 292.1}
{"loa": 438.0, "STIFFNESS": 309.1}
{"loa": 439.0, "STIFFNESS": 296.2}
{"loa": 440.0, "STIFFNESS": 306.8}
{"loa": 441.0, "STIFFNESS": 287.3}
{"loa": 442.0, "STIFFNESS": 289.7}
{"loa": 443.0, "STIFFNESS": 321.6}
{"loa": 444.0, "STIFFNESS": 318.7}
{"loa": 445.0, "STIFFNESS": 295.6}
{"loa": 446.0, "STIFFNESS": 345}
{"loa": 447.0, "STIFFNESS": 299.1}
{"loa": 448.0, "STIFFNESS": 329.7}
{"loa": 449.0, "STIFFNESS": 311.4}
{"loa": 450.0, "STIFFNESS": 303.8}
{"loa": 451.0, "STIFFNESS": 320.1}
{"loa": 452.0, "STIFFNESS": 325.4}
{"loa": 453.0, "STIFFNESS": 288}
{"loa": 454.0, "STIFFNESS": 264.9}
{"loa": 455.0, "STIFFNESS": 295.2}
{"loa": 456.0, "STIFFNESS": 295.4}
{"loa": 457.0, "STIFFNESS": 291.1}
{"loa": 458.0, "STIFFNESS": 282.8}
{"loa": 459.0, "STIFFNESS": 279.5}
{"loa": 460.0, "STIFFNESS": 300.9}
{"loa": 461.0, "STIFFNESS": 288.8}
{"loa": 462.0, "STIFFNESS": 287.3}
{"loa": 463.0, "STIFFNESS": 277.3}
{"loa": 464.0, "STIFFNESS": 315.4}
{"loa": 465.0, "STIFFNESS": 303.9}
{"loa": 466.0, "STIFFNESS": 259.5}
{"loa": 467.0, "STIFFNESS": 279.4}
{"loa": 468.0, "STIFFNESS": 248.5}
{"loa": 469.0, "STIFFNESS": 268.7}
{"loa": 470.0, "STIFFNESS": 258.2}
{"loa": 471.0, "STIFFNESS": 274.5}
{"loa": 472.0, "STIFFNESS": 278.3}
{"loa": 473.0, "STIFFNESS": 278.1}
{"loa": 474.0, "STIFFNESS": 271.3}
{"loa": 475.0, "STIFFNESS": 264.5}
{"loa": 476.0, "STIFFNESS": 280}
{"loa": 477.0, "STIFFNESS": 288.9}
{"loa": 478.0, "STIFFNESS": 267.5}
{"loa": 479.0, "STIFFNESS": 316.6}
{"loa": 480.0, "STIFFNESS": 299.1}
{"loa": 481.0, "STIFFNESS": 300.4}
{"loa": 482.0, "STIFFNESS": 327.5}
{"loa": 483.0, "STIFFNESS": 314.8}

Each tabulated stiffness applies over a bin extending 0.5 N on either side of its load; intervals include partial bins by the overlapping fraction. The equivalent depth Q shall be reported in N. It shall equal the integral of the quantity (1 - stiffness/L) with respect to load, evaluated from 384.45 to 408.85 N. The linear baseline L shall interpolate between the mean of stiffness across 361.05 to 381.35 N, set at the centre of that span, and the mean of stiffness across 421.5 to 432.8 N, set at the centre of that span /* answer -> 4.4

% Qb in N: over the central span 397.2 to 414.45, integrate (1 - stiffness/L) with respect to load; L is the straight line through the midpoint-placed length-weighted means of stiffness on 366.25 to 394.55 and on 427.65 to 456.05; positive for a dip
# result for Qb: 1.7 N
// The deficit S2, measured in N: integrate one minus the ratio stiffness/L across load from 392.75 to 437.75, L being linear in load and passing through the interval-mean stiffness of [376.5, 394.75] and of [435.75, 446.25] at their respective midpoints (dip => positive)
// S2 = 2.16 N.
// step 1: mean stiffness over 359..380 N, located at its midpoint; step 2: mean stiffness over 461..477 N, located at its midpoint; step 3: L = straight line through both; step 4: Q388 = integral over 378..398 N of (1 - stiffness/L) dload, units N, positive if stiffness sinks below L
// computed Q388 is 2.77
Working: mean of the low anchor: 182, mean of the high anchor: 277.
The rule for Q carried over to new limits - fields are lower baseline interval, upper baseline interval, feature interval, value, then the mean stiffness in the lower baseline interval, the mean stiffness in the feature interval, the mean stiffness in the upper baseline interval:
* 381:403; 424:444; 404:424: 1.0 N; 176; 224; 289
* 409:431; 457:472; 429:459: -4.2 N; 242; 300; 281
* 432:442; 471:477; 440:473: -0.9 N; 297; 293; 276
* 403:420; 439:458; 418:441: -1.7 N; 214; 277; 304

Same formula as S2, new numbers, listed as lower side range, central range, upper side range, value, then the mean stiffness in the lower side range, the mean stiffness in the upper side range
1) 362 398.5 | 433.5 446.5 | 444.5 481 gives -2.3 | 177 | 290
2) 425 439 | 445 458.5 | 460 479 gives -1.0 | 285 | 279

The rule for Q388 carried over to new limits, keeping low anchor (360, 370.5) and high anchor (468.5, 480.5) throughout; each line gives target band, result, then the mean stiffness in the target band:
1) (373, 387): 1.2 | 178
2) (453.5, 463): -0.8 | 287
